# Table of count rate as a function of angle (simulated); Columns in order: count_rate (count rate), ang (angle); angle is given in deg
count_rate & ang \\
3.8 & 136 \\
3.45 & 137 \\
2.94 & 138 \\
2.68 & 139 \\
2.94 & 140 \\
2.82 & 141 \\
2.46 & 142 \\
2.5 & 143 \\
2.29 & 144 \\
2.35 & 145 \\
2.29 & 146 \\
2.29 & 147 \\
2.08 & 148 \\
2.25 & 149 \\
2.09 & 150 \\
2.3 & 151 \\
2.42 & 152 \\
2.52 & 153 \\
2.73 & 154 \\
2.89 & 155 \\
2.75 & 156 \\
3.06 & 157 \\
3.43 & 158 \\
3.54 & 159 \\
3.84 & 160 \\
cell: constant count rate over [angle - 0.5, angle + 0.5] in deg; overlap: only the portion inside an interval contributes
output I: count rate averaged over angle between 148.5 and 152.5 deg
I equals 2.26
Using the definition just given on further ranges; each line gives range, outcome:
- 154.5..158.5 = 3.03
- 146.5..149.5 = 2.21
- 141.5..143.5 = 2.48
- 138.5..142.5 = 2.72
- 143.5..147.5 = 2.31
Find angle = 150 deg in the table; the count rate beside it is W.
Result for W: 2.09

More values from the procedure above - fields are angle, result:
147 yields 2.29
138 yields 2.94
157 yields 3.06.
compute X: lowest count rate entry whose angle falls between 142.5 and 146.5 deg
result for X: 2.29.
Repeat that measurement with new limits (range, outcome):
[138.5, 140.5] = 2.68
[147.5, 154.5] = 2.08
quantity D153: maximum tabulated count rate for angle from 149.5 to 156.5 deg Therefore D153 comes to 2.89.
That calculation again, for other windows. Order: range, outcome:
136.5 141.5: 3.45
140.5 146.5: 2.82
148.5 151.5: 2.3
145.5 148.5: 2.29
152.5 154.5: 2.73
